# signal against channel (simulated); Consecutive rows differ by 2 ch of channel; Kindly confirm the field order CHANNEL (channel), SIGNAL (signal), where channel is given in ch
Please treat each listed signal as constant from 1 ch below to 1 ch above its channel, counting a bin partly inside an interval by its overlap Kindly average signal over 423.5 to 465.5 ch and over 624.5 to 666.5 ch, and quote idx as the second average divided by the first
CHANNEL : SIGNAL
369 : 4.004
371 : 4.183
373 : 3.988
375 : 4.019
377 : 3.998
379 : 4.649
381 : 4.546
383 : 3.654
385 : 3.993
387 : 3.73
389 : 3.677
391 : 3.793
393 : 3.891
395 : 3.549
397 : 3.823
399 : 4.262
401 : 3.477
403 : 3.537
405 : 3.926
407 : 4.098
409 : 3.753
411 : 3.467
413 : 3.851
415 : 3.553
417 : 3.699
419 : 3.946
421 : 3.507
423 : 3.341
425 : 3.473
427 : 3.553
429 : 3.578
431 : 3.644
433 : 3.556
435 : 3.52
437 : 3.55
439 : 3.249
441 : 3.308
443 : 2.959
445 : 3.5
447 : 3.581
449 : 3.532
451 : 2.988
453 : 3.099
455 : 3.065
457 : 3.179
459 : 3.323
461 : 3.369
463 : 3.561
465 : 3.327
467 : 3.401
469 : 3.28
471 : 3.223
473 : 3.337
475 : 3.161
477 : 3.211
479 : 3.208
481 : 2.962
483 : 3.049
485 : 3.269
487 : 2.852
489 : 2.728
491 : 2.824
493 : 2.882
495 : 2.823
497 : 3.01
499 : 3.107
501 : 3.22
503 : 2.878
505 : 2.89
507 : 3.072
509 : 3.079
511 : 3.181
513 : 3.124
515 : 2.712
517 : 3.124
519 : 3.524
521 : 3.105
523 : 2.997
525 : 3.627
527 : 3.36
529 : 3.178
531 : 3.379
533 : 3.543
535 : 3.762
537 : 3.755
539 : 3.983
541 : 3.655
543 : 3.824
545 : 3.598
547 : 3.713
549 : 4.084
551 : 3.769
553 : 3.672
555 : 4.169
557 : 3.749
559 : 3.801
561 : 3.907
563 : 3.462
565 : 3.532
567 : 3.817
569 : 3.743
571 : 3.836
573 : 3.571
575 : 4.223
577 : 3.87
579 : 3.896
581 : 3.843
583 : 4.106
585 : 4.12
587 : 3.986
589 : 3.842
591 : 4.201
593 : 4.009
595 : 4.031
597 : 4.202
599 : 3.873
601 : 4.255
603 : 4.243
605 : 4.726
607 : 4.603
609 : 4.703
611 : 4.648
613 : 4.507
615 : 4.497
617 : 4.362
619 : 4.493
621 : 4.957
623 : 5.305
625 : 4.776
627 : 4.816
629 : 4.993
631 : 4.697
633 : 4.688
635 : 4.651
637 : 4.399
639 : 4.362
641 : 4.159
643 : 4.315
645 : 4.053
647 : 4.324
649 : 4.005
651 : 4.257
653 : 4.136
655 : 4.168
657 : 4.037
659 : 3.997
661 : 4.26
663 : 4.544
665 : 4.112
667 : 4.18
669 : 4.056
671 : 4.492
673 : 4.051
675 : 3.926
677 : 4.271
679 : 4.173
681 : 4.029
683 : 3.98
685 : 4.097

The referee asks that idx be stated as 1.29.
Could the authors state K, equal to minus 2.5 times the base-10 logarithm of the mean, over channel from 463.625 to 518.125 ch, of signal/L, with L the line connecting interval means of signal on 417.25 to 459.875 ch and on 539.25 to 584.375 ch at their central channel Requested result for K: 0.16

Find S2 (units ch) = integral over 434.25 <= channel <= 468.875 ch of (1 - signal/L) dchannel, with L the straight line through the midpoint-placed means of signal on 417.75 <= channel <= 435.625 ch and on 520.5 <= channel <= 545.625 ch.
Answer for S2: 2.3 ch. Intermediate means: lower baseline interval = 3.57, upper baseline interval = 3.53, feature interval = 3.32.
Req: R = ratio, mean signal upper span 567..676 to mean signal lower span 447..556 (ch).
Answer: 1.3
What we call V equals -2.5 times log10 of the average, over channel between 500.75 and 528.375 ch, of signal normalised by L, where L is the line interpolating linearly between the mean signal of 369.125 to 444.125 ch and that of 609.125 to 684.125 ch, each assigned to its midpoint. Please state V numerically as 0.27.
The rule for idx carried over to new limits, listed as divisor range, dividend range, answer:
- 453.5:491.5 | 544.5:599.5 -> 1.22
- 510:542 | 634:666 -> 1.25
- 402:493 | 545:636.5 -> 1.24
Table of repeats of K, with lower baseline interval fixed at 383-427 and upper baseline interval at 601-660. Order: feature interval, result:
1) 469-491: 0.27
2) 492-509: 0.33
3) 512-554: 0.19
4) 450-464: 0.21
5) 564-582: 0.13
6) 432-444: 0.14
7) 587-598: 0.08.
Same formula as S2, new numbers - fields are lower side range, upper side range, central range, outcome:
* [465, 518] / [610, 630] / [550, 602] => 3.22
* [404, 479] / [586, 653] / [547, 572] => 1.82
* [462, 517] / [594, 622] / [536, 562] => -0.40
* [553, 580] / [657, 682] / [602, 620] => -2.58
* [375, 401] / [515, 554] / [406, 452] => 3.64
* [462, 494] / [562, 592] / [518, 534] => 0.71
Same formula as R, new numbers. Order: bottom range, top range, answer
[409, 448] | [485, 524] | 0.86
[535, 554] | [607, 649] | 1.21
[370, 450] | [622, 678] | 1.17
